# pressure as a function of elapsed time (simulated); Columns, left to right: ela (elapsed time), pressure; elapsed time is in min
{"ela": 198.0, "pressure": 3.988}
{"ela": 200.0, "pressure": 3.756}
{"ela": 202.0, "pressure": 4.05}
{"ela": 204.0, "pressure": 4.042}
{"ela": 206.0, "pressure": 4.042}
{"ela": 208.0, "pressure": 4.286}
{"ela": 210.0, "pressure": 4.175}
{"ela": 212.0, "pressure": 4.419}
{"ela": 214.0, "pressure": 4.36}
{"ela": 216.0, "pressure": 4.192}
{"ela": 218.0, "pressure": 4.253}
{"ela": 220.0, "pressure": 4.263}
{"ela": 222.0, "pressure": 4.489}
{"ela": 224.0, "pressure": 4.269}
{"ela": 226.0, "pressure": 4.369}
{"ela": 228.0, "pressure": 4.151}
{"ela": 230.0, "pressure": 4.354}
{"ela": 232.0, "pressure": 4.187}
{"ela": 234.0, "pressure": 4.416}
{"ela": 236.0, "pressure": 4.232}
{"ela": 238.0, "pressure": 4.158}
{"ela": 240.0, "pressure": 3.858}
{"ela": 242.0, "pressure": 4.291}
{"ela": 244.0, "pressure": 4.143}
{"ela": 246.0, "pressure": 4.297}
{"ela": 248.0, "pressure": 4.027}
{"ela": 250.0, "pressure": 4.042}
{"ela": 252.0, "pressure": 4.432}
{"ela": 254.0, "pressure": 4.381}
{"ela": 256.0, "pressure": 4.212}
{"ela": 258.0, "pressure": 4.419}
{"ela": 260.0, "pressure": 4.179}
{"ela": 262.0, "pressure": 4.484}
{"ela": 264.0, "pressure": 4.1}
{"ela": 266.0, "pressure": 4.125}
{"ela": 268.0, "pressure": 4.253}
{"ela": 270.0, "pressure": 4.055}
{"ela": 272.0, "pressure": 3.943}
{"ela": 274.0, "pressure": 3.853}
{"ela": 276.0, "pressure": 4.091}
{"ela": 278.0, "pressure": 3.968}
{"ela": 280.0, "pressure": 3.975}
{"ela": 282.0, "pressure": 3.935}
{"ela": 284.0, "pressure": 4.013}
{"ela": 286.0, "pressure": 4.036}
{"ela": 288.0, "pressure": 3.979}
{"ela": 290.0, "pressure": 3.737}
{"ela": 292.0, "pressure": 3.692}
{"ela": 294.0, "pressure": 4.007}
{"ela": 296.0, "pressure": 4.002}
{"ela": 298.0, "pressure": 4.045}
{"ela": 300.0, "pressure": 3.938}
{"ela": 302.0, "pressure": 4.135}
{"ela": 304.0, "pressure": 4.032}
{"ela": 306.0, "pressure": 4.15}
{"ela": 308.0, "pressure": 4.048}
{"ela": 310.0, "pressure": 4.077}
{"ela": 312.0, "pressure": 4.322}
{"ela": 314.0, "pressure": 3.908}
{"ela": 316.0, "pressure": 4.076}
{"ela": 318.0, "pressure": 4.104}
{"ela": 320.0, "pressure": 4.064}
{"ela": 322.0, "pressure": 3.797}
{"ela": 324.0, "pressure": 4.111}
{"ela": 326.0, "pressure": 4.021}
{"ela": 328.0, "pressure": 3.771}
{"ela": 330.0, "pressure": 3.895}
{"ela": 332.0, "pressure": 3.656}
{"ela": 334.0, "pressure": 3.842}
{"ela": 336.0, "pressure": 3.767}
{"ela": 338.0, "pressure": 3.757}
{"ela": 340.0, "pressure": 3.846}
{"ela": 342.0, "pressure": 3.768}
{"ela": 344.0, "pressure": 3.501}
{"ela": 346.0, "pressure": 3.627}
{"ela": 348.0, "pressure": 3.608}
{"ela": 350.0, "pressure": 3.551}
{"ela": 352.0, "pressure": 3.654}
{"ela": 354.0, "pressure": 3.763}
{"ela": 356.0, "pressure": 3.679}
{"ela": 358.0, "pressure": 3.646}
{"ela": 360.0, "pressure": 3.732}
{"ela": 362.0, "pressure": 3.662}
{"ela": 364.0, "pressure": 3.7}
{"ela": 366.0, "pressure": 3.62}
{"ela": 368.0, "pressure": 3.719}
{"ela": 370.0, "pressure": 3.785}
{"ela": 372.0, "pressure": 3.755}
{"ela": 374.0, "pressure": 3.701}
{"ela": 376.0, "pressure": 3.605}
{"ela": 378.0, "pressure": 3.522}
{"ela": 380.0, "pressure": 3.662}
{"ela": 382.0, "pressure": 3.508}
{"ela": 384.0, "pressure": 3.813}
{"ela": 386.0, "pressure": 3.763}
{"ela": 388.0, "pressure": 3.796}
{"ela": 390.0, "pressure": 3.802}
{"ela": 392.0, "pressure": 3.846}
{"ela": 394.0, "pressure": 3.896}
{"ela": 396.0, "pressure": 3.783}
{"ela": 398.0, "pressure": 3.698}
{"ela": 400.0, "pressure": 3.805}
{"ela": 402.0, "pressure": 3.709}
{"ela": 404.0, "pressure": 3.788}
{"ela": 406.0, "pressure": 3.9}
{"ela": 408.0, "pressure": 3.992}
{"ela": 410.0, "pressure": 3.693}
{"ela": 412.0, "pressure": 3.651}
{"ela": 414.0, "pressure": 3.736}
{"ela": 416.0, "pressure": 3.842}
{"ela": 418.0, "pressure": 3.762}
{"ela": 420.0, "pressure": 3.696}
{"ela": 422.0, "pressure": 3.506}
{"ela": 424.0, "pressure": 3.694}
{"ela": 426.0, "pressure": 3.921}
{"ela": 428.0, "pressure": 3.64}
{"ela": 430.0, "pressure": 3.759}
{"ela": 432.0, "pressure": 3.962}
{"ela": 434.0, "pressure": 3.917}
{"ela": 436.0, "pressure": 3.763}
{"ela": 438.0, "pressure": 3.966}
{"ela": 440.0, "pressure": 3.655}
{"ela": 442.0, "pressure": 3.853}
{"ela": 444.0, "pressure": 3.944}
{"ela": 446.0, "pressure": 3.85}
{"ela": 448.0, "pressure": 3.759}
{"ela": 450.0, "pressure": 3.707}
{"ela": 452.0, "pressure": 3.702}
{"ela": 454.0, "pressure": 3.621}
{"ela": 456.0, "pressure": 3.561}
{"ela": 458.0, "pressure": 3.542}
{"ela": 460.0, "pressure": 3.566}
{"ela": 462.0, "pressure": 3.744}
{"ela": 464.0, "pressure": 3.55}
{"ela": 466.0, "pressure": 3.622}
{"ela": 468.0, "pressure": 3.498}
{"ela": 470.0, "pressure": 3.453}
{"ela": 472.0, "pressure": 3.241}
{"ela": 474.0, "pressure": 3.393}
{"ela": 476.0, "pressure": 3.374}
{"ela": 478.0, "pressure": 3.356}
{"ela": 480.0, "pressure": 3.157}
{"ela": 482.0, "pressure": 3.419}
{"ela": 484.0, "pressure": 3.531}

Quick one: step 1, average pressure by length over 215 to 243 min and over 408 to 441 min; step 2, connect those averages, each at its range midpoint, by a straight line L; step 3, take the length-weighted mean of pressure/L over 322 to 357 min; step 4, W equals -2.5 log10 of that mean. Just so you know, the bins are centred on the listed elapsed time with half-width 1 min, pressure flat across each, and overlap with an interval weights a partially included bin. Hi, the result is 0.06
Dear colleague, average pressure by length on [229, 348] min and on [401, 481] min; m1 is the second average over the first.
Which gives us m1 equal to 0.9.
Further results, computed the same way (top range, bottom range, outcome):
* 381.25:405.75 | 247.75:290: 0.92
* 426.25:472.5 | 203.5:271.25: 0.87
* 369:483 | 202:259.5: 0.87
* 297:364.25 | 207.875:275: 0.91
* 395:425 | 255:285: 0.91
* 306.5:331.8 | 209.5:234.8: 0.93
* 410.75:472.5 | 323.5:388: 1.00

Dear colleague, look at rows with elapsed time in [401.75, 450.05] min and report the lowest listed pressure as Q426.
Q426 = 3.506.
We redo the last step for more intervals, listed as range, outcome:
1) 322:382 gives 3.501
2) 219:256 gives 3.858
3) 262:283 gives 3.853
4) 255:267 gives 4.1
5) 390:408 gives 3.698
